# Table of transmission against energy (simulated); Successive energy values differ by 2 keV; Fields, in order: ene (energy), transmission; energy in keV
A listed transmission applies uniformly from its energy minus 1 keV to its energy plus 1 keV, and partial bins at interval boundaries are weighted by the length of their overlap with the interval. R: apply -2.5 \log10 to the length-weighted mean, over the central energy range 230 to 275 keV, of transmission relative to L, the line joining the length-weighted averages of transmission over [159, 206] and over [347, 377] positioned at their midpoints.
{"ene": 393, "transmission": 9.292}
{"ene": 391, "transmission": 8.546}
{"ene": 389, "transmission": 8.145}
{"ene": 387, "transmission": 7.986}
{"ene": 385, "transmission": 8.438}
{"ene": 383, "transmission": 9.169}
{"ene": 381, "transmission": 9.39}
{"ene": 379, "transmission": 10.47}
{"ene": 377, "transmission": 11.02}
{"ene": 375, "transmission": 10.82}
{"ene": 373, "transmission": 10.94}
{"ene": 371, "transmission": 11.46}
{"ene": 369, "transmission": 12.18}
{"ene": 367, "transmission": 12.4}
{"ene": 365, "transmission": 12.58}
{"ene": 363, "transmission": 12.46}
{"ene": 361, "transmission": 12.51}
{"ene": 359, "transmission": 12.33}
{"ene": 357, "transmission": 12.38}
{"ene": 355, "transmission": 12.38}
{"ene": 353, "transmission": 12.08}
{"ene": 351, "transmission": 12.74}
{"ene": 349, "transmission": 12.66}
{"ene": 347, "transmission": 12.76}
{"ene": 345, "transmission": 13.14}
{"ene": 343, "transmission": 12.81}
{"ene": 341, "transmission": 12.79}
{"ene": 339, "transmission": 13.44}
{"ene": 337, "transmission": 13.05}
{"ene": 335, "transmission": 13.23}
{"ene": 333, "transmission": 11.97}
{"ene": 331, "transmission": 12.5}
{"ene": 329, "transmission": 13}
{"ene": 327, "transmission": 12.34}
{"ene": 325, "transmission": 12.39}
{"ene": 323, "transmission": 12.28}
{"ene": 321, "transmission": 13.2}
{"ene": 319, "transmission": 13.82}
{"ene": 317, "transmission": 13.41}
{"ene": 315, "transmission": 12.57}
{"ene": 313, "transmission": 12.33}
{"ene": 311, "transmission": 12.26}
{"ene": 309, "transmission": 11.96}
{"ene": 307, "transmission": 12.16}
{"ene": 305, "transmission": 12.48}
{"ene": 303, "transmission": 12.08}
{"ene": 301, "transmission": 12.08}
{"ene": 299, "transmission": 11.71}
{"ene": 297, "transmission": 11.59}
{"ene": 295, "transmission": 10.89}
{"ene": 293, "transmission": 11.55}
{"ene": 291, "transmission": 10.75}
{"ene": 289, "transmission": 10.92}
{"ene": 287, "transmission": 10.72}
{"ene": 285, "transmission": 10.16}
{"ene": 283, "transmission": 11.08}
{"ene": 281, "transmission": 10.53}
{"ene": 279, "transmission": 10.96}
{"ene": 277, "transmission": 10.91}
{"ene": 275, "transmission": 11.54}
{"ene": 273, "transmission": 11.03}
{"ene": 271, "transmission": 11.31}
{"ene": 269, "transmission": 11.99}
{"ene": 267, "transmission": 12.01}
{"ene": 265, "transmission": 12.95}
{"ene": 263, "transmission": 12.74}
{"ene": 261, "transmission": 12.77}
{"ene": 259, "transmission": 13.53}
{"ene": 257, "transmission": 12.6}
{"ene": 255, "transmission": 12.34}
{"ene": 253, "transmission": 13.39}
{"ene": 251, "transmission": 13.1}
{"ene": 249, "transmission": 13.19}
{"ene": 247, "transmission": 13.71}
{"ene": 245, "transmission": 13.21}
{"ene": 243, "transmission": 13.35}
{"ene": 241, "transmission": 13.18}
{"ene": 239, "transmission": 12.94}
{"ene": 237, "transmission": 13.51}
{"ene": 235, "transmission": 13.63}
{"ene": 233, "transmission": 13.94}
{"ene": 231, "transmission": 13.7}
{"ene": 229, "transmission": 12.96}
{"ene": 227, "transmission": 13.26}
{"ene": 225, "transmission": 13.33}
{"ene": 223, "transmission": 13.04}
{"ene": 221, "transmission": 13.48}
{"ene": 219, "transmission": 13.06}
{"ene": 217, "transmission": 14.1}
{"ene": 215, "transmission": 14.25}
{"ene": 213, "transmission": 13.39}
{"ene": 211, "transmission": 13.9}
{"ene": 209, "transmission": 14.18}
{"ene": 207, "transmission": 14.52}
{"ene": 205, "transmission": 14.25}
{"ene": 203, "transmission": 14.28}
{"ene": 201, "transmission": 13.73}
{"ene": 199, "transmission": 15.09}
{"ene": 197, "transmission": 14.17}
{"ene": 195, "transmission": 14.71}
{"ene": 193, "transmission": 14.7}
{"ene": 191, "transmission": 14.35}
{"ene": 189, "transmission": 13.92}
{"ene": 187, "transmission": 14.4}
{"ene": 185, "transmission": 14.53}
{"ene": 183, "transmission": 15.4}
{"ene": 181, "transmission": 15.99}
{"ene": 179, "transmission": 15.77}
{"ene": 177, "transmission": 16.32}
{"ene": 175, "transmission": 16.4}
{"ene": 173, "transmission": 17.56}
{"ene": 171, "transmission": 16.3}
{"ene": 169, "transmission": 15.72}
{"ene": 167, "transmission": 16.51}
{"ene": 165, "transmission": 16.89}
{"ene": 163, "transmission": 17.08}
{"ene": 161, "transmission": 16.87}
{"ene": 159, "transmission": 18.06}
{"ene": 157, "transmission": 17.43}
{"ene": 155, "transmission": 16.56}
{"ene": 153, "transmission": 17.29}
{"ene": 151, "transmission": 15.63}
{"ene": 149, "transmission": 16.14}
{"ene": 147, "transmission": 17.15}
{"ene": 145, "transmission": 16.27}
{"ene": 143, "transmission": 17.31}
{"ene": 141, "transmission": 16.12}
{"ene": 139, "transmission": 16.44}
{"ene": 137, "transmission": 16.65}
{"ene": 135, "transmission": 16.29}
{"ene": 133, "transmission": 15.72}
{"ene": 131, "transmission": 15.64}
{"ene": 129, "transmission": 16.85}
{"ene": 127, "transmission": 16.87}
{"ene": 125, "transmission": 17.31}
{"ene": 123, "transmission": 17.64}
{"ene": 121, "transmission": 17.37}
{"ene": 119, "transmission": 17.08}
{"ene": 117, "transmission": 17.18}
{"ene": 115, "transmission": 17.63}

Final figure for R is 0.10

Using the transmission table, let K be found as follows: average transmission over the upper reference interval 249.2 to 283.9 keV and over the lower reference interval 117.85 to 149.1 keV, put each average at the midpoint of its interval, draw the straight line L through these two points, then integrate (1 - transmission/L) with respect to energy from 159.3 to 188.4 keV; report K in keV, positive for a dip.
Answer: -1.6 keV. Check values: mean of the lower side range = 16.7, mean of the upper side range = 12.1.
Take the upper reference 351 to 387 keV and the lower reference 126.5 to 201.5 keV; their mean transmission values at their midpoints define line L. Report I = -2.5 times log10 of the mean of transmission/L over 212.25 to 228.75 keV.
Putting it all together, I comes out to 0.10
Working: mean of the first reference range 16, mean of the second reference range 11.3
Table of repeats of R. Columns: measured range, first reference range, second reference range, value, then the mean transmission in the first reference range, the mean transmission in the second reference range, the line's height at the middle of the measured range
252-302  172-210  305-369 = 0.16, 15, 12.6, 13.6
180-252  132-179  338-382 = 0.10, 16.6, 12.1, 15.3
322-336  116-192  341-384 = 0.01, 16.4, 11.9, 12.6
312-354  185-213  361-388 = -0.10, 14.3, 10.8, 11.6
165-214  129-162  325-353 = 0.05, 16.6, 12.8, 15.7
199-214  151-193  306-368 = 0.09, 16.1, 12.6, 15.4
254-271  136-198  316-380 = 0.13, 16.1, 12.4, 14.2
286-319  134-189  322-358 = 0.13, 16.4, 12.7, 13.4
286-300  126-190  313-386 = 0.20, 16.3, 12.1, 13.4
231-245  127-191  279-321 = 0.03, 16.3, 11.8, 13.8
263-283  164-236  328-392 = 0.15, 14.6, 11.6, 13.2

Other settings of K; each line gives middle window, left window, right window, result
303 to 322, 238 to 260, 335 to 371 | 0.2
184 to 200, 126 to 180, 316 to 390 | 1.2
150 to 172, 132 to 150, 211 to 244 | -1.4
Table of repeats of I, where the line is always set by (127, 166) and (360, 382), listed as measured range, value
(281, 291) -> 0.25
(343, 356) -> -0.06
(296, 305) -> 0.10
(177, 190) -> 0.05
